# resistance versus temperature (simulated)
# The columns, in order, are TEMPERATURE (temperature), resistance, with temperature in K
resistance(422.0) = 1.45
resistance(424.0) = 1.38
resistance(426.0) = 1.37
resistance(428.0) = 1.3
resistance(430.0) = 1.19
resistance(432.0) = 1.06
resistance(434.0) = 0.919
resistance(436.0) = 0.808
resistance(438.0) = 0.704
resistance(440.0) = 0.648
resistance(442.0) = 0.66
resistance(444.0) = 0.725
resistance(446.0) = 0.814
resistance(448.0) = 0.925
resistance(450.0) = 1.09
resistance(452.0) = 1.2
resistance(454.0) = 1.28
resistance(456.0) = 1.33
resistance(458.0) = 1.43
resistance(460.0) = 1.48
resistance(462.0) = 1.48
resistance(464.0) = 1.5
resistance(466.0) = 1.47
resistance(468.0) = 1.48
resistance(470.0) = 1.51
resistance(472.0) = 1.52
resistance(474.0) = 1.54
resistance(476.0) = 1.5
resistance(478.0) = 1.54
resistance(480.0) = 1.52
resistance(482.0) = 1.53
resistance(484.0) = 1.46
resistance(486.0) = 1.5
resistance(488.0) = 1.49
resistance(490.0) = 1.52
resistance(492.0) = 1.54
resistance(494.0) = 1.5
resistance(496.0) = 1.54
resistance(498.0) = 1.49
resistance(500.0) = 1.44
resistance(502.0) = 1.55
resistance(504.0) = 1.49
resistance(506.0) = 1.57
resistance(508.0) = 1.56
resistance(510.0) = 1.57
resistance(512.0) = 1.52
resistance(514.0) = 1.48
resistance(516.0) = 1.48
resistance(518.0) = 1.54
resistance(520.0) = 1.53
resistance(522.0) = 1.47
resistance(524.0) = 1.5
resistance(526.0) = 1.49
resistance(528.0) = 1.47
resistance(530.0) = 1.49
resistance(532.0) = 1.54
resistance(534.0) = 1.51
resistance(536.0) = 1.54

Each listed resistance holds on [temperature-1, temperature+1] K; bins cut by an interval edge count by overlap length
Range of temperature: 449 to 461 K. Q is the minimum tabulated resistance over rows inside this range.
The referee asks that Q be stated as 1.09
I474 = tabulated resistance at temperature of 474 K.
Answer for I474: 1.54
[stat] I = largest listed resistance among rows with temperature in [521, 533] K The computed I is 1.54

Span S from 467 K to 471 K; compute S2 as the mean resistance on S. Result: 1.5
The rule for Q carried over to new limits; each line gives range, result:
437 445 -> 0.648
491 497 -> 1.5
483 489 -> 1.46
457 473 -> 1.43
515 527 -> 1.47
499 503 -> 1.44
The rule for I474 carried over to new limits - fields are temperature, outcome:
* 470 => 1.51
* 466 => 1.47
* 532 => 1.54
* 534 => 1.51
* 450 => 1.09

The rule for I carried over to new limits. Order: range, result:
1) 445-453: 1.2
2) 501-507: 1.57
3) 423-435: 1.38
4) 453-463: 1.48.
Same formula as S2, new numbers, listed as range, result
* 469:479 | 1.52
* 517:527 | 1.51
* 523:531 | 1.49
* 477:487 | 1.51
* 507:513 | 1.55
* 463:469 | 1.48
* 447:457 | 1.17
